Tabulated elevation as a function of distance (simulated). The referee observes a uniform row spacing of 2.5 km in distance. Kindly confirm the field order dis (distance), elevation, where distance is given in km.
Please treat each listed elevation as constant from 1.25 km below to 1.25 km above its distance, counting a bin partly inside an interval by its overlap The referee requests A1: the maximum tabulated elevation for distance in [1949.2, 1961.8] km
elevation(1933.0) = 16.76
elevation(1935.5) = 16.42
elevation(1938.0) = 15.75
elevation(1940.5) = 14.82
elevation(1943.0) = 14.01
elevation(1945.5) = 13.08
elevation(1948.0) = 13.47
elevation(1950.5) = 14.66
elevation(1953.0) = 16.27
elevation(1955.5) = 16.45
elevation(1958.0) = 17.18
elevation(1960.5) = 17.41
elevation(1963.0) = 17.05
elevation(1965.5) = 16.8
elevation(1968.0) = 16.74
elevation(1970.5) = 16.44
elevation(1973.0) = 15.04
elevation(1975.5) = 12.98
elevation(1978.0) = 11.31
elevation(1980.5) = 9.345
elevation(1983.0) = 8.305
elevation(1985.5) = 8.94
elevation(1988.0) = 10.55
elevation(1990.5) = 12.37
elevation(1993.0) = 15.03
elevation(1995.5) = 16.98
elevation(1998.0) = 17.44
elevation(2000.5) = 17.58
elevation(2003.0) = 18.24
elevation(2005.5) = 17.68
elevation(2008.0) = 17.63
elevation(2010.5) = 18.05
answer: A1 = 17.41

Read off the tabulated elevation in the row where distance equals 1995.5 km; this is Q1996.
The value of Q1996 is 16.98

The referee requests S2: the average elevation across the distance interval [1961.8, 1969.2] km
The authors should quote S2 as 16.9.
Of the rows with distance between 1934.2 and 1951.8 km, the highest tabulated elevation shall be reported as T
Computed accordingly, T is 16.42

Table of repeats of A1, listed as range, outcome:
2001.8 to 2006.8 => 18.24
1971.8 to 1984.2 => 15.04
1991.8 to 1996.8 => 16.98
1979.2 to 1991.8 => 12.37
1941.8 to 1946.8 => 14.01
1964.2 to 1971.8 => 16.8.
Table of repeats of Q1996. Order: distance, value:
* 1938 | 15.75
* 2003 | 18.24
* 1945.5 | 13.08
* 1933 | 16.76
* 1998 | 17.44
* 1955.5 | 16.45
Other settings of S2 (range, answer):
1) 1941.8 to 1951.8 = 13.8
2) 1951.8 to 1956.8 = 16.4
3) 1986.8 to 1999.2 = 14.5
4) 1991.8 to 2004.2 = 17.1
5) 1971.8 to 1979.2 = 13.1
